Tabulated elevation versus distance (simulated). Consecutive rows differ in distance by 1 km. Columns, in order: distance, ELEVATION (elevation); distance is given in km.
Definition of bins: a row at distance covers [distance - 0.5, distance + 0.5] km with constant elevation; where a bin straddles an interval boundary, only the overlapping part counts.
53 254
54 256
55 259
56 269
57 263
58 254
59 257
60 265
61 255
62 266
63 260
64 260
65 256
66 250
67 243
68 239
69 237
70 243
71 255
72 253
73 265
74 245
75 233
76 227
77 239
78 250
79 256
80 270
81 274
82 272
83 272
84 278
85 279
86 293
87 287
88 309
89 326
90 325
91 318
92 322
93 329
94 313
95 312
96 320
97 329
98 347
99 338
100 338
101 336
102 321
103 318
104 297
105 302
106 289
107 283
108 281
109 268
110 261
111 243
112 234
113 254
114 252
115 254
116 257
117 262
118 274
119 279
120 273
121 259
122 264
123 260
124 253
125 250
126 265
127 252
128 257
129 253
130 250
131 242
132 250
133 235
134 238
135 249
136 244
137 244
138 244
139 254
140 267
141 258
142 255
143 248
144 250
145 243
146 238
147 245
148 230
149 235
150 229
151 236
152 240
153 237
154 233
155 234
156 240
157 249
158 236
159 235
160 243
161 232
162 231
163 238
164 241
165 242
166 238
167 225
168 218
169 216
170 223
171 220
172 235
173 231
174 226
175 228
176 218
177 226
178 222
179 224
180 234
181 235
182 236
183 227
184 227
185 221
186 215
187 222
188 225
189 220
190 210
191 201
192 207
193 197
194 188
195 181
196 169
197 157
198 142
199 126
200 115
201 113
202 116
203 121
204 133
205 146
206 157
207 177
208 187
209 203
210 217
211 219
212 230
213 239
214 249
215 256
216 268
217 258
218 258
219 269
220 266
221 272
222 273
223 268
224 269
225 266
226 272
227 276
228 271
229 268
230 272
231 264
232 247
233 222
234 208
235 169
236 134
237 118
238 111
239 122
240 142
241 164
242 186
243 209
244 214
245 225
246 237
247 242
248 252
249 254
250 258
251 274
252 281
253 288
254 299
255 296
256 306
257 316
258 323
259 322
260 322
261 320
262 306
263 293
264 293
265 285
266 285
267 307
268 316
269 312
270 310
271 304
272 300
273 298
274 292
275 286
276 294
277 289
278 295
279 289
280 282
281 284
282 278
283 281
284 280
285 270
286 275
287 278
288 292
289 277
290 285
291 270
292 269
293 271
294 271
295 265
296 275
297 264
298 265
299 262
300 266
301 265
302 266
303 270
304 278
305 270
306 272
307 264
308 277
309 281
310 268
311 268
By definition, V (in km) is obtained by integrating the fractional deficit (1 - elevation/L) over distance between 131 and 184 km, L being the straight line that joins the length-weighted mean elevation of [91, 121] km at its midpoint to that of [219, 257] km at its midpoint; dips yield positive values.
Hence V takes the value 6.68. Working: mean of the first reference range 292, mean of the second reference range 237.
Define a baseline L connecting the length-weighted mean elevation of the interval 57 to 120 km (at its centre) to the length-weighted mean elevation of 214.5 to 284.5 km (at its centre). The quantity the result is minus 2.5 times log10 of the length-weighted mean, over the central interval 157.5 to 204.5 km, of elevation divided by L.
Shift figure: 0.29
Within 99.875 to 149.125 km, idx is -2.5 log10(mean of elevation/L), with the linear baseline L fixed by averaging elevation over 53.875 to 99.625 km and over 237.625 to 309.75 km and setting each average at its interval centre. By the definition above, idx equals 0.05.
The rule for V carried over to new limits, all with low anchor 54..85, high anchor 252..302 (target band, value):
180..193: 2.57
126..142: 0.98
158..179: 3.26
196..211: 6.69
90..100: -2.54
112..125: 0.17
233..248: 5.40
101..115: -0.88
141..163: 2.42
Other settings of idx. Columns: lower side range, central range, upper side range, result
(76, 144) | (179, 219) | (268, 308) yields 0.36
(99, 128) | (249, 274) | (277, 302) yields -0.09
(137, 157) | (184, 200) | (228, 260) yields 0.25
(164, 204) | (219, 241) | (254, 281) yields 0.14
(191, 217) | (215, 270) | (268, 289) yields -0.08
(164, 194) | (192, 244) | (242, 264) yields 0.23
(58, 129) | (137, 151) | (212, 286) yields 0.11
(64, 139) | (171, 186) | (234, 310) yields 0.19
